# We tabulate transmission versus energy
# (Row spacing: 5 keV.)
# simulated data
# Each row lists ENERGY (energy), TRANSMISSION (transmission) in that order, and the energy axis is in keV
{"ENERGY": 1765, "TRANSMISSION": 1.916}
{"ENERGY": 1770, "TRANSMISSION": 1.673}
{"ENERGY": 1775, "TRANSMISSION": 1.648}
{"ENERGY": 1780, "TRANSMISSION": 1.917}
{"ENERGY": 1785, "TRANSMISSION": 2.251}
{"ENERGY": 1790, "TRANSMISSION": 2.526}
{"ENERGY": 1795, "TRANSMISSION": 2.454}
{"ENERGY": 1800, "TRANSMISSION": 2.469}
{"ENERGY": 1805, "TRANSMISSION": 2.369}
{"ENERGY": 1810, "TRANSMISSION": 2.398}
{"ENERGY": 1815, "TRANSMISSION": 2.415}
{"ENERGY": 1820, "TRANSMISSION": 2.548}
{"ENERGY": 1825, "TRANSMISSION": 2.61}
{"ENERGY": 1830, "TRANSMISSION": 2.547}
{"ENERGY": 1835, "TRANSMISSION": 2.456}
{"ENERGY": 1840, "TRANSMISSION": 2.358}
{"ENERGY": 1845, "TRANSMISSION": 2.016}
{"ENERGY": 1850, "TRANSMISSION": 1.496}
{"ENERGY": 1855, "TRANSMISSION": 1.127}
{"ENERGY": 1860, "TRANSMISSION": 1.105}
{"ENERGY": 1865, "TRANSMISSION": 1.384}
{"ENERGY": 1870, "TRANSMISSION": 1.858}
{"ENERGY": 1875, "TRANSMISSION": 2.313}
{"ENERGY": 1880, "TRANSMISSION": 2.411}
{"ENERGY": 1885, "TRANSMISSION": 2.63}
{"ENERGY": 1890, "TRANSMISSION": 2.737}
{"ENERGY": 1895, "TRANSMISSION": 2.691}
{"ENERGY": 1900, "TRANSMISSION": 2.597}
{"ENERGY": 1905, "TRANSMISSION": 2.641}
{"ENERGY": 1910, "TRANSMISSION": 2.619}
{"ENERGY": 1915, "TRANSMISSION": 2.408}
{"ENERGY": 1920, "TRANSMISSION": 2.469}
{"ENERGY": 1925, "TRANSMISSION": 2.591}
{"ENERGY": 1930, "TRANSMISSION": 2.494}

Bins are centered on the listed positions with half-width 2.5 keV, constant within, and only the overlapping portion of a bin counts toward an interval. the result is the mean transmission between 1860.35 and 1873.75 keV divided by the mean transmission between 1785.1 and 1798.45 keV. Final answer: 0.66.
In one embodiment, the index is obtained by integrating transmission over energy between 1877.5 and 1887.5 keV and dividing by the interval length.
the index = 2.52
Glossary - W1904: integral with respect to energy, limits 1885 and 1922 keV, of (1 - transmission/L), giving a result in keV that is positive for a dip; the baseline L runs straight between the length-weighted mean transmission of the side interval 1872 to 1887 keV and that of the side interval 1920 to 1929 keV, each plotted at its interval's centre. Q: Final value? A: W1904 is -1.7 keV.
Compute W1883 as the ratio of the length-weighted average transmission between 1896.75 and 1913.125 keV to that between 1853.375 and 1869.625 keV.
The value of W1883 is 2.02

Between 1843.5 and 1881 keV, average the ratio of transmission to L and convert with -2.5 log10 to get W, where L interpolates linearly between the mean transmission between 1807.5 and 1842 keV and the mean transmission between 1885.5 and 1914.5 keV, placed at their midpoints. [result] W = 0.46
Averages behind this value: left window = 2.48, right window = 2.64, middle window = 1.68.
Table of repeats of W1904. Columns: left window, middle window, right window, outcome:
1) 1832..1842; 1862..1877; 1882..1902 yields 4.40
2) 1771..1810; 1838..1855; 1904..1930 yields 3.86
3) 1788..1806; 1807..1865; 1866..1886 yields 6.86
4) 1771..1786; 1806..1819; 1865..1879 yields -3.35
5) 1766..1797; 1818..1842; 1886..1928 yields -2.52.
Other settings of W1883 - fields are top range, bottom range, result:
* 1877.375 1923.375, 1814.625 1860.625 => 1.23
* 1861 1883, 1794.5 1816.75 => 0.80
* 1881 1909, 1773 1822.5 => 1.15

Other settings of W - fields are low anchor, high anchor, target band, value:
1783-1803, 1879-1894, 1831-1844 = 0.063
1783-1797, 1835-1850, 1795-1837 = -0.097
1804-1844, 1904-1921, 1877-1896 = -0.041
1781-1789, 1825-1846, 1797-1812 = -0.052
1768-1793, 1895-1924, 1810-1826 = -0.149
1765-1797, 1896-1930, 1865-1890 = 0.080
